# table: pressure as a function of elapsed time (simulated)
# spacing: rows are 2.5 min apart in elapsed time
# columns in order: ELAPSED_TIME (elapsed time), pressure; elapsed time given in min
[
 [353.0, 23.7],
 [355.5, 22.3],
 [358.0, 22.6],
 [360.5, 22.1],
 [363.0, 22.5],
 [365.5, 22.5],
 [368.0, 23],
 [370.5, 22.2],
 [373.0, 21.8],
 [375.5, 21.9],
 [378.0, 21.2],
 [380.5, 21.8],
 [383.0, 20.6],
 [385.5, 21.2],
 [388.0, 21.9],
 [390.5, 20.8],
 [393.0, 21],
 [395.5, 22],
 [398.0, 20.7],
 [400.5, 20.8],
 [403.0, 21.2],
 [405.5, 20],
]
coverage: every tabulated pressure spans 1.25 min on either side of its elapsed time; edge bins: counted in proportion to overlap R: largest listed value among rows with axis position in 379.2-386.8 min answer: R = 21.8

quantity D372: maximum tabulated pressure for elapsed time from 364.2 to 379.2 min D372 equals 23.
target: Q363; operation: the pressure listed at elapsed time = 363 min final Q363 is 22.5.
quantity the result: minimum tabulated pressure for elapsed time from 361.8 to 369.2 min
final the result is 22.5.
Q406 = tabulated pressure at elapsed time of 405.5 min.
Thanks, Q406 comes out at 20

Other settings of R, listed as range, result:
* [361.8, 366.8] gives 22.5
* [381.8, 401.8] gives 22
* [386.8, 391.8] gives 21.9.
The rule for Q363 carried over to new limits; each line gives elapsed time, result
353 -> 23.7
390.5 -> 20.8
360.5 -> 22.1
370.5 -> 22.2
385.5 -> 21.2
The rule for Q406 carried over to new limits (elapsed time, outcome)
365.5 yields 22.5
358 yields 22.6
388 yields 21.9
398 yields 20.7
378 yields 21.2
